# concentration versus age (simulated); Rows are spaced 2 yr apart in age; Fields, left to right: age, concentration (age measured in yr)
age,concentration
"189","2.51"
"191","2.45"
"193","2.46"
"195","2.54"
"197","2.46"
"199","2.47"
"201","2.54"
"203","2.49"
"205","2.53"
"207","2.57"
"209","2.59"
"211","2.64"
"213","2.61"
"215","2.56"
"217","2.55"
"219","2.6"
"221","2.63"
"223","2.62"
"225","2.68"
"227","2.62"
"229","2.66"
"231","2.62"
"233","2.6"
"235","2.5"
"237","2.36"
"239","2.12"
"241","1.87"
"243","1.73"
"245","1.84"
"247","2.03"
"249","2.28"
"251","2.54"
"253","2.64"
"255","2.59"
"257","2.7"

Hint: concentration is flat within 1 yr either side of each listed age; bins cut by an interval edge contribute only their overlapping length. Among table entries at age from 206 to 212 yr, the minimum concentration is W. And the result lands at 2.57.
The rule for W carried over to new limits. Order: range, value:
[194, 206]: 2.46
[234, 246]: 1.73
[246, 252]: 2.03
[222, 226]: 2.62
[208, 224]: 2.55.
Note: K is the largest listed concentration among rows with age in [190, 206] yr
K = 2.54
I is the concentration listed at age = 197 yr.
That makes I 2.46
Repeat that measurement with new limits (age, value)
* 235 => 2.5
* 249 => 2.28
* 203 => 2.49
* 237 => 2.36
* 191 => 2.45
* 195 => 2.54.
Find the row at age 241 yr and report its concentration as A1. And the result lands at 1.87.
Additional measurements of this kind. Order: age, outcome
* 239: 2.12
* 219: 2.6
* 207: 2.57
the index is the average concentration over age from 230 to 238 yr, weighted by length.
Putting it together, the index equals 2.52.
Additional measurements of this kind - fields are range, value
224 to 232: 2.65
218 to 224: 2.62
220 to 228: 2.64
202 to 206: 2.51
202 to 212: 2.56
